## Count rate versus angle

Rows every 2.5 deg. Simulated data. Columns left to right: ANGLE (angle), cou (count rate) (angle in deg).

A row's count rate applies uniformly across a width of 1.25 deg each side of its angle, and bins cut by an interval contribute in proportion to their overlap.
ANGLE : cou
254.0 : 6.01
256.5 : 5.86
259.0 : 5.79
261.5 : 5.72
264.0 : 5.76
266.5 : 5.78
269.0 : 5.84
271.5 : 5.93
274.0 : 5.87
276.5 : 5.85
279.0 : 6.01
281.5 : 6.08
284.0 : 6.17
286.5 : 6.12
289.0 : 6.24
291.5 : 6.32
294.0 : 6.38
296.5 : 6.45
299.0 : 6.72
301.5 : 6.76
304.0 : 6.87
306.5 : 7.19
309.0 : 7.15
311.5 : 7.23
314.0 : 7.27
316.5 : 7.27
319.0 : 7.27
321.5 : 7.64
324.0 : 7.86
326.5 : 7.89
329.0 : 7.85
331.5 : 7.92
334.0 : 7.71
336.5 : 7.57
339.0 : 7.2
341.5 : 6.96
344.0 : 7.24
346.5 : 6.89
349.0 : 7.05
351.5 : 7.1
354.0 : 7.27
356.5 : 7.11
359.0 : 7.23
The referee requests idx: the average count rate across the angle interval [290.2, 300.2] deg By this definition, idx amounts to 6.47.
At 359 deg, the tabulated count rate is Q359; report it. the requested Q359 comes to 7.23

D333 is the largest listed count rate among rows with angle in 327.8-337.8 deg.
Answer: 7.92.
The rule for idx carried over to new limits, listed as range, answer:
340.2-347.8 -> 7.03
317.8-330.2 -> 7.7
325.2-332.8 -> 7.89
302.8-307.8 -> 7.03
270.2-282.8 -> 5.95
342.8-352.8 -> 7.07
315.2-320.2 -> 7.27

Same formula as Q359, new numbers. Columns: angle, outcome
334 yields 7.71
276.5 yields 5.85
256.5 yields 5.86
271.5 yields 5.93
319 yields 7.27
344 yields 7.24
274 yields 5.87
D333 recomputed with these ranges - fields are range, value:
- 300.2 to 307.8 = 7.19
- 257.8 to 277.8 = 5.93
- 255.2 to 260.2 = 5.86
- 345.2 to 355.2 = 7.27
